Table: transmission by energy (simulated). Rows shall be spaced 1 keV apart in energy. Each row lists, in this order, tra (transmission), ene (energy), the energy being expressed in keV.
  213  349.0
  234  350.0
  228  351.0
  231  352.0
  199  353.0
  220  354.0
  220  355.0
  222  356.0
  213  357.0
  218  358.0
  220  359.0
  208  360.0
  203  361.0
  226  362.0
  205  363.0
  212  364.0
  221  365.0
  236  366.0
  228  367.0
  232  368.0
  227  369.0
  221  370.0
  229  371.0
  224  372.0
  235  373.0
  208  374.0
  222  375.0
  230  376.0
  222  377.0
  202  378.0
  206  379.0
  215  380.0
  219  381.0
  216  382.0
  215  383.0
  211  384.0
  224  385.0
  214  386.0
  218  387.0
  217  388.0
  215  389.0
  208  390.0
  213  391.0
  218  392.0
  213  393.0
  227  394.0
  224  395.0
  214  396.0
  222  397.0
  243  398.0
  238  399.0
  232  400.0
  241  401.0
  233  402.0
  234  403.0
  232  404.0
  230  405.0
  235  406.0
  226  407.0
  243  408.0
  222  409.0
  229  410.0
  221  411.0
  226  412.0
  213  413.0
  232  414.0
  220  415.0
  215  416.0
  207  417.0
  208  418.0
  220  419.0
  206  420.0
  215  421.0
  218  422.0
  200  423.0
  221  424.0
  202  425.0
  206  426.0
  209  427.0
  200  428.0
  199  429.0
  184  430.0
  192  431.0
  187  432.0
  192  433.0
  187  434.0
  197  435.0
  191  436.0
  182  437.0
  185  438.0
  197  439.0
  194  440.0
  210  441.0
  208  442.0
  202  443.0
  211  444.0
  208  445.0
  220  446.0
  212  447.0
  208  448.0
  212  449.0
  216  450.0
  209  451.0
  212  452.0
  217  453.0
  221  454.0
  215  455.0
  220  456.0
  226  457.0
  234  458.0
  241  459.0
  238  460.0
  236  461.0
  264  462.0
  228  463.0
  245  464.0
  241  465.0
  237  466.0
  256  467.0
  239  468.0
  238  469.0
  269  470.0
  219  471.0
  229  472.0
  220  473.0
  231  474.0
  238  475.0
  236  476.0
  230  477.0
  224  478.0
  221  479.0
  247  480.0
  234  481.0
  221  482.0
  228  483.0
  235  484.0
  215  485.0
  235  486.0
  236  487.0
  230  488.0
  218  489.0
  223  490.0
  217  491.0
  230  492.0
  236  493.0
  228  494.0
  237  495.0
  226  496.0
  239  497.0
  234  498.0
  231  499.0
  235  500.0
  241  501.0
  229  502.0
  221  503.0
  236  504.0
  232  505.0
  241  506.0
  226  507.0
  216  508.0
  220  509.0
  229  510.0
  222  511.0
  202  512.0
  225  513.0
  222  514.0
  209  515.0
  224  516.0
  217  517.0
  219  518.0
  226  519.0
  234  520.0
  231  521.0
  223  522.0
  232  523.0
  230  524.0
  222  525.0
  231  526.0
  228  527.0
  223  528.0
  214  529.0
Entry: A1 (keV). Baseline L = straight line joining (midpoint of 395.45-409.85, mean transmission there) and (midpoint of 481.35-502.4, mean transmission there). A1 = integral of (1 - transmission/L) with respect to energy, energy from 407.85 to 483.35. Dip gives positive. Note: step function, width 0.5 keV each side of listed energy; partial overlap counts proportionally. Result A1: 4.1 keV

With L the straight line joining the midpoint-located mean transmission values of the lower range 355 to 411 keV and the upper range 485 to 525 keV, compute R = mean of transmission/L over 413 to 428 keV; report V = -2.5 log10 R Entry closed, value 0.06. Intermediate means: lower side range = 222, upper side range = 227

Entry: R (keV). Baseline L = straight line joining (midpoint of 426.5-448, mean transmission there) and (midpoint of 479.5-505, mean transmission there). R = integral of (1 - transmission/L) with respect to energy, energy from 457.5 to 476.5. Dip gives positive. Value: -2.0 keV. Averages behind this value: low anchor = 199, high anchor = 231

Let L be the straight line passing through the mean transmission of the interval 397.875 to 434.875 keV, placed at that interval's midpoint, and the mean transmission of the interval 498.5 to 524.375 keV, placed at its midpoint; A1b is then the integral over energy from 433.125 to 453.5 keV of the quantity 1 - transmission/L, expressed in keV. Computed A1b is 1.4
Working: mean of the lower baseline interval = 216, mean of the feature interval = 204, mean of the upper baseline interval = 226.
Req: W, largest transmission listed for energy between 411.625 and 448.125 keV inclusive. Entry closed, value 232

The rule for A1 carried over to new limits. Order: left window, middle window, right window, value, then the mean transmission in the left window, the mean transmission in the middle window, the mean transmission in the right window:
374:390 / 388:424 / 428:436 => -3.24 keV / 216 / 223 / 192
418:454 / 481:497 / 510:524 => -0.90 keV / 204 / 228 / 223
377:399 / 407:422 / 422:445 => -0.97 keV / 217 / 220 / 199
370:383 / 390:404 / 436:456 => -0.72 keV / 219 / 227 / 207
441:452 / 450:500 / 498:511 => -2.57 keV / 211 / 231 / 230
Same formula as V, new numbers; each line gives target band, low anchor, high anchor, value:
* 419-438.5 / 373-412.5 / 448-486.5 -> 0.14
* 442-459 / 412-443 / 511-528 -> -0.04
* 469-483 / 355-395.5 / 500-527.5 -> -0.04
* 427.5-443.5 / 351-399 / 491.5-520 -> 0.15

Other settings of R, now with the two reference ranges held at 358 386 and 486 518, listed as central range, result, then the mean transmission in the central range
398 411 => -0.7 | 233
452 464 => -0.3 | 231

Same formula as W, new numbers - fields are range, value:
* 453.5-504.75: 269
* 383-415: 243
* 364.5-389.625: 236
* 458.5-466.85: 264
